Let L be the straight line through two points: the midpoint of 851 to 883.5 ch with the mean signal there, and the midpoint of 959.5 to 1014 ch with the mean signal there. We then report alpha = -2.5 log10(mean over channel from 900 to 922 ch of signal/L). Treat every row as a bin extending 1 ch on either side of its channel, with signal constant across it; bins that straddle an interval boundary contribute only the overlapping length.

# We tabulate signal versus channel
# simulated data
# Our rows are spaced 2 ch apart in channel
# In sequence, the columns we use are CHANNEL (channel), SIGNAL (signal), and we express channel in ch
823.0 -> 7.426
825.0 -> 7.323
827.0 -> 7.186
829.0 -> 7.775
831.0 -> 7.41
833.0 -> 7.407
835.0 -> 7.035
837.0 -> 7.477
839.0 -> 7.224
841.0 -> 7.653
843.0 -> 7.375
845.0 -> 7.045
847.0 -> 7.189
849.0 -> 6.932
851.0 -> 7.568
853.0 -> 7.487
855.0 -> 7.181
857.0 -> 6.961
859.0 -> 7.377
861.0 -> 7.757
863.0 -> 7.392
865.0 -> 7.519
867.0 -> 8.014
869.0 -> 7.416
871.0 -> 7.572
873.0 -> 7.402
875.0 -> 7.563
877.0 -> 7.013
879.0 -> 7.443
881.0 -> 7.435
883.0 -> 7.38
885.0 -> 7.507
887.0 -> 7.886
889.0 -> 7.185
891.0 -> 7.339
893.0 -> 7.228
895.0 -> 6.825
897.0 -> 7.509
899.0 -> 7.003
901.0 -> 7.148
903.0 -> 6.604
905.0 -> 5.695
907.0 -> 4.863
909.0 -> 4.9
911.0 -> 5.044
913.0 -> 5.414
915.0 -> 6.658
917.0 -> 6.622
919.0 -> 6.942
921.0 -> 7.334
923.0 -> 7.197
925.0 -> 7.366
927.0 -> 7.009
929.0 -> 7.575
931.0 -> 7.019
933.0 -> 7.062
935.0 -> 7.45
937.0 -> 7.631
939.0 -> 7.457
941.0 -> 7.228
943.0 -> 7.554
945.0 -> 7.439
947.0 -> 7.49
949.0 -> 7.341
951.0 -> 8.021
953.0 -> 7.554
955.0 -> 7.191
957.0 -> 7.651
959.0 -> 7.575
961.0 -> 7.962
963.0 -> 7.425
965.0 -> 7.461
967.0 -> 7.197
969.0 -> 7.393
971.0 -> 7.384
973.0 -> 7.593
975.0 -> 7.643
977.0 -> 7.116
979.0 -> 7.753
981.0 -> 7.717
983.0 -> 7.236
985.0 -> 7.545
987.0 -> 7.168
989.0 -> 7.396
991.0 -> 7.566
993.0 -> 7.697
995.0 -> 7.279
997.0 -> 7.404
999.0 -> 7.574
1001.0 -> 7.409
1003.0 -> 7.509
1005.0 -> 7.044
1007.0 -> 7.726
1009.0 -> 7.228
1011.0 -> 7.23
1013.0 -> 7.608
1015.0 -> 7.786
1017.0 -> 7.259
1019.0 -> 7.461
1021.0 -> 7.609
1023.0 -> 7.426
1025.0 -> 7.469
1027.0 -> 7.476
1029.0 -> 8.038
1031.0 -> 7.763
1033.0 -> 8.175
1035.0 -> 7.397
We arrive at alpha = 0.21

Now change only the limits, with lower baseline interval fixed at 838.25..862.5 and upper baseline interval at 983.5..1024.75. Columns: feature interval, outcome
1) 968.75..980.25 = -0.01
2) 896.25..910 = 0.18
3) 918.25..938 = 0.02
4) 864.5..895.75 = -0.01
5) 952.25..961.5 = -0.02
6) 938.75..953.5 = -0.02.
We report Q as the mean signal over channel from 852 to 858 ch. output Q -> 7.21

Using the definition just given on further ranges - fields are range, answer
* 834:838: 7.26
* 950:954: 7.79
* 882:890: 7.49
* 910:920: 6.14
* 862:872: 7.58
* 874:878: 7.29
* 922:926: 7.28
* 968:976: 7.5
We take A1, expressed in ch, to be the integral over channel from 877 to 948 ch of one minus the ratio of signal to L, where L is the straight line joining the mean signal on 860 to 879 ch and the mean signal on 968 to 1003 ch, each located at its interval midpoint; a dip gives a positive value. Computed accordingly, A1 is 5.1 ch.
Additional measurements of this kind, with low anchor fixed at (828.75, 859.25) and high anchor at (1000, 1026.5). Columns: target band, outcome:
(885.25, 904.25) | 0.42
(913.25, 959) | 0.61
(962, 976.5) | -0.04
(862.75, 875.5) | -0.41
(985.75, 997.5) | 0.01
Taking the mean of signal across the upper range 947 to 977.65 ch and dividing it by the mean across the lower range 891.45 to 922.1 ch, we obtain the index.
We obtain 1.17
